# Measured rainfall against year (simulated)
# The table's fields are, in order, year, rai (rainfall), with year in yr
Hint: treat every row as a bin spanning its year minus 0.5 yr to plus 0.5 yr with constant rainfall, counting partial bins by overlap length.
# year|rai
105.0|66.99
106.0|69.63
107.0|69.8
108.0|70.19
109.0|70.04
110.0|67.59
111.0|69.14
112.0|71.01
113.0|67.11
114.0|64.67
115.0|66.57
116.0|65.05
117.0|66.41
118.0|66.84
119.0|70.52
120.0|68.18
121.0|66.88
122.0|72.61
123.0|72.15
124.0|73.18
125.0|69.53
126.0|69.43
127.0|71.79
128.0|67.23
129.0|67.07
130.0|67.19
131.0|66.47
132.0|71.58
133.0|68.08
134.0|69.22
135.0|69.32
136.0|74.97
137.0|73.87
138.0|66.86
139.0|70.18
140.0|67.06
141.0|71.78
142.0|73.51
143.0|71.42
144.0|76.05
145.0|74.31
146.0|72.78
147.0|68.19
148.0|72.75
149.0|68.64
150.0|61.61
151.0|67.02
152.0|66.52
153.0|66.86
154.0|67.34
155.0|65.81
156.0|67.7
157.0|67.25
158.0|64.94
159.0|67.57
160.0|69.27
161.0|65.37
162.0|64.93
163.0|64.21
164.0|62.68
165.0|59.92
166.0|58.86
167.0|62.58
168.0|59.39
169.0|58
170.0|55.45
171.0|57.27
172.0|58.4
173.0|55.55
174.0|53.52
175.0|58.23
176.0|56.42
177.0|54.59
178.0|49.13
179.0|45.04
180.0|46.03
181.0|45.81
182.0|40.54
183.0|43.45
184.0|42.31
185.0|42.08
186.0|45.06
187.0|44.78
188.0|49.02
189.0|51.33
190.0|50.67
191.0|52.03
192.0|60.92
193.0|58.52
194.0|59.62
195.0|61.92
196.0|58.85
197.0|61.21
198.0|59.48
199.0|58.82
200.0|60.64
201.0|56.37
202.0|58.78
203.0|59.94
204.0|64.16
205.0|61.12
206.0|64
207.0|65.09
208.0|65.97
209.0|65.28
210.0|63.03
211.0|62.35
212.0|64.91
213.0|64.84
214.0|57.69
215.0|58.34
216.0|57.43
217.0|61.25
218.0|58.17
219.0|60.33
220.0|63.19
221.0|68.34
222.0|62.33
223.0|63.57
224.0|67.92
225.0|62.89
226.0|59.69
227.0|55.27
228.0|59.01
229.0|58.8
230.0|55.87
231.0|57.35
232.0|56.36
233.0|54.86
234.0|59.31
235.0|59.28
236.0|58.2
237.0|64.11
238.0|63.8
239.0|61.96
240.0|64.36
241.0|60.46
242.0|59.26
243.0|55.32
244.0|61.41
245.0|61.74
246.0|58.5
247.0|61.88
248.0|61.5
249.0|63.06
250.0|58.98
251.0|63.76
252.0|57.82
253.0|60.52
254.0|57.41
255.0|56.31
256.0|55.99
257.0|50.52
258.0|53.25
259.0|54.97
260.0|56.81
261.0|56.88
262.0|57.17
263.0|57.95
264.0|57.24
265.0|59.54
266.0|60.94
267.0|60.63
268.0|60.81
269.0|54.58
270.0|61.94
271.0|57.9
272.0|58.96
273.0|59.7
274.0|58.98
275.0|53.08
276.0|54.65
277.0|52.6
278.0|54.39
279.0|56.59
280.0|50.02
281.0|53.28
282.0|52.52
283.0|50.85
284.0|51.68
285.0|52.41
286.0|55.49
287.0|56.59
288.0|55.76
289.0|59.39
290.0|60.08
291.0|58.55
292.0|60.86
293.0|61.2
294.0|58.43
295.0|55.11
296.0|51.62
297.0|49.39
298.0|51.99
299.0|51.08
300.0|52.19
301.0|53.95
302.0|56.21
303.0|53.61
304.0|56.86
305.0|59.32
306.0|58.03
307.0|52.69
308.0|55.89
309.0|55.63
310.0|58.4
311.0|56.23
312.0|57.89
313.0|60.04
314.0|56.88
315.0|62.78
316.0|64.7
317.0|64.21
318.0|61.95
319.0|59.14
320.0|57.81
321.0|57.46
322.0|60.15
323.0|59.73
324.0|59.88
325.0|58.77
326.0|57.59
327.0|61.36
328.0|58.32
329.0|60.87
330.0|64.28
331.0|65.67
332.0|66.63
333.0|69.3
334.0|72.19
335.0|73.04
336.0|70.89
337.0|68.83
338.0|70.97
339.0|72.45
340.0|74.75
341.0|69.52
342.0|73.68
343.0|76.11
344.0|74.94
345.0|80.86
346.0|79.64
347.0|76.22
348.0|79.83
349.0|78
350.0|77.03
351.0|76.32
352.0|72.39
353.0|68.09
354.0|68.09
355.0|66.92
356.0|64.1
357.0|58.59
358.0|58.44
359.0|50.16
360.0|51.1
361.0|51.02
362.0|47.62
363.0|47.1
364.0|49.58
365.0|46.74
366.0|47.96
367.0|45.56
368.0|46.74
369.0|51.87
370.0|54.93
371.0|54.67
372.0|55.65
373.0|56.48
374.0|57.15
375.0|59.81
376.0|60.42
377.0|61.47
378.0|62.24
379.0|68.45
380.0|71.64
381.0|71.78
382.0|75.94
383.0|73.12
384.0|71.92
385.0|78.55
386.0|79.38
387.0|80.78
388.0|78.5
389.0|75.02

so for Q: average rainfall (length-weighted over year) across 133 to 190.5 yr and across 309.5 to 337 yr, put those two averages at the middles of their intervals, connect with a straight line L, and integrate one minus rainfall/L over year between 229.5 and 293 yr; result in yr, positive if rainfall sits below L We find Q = 4.1 yr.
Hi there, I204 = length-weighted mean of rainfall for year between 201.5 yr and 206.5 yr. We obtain 61.6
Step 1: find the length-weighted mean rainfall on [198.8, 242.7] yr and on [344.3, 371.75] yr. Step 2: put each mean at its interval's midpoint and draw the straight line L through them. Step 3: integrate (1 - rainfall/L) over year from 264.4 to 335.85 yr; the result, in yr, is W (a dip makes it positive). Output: 3.49 yr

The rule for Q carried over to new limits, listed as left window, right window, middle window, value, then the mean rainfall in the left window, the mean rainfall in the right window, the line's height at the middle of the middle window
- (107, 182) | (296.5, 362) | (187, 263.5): 5.90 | 65.4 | 63.3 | 64.5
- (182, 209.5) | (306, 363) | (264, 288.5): 1.98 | 56.1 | 64.5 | 61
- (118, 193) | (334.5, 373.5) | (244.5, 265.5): 1.65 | 62.5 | 63.8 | 63.2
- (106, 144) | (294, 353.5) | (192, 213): 1.75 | 69.4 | 63.7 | 67.2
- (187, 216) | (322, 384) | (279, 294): 1.52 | 59.5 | 64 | 62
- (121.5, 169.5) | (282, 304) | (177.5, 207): 4.67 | 68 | 55.1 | 63.9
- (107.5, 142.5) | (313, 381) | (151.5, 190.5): 6.60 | 69.2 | 63.1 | 68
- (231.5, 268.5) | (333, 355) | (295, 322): 4.52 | 59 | 73.7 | 68.2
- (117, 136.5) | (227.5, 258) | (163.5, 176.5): 1.48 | 69.5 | 59.2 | 65.7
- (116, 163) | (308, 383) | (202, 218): 1.16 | 69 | 63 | 67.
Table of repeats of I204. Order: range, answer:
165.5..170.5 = 58.9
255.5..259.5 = 53.7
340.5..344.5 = 73.6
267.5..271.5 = 58.8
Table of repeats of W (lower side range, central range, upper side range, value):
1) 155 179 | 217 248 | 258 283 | -1.4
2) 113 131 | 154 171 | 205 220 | 0.6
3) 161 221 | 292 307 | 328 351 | 2.9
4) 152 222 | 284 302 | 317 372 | 1.8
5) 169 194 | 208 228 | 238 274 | -2.6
